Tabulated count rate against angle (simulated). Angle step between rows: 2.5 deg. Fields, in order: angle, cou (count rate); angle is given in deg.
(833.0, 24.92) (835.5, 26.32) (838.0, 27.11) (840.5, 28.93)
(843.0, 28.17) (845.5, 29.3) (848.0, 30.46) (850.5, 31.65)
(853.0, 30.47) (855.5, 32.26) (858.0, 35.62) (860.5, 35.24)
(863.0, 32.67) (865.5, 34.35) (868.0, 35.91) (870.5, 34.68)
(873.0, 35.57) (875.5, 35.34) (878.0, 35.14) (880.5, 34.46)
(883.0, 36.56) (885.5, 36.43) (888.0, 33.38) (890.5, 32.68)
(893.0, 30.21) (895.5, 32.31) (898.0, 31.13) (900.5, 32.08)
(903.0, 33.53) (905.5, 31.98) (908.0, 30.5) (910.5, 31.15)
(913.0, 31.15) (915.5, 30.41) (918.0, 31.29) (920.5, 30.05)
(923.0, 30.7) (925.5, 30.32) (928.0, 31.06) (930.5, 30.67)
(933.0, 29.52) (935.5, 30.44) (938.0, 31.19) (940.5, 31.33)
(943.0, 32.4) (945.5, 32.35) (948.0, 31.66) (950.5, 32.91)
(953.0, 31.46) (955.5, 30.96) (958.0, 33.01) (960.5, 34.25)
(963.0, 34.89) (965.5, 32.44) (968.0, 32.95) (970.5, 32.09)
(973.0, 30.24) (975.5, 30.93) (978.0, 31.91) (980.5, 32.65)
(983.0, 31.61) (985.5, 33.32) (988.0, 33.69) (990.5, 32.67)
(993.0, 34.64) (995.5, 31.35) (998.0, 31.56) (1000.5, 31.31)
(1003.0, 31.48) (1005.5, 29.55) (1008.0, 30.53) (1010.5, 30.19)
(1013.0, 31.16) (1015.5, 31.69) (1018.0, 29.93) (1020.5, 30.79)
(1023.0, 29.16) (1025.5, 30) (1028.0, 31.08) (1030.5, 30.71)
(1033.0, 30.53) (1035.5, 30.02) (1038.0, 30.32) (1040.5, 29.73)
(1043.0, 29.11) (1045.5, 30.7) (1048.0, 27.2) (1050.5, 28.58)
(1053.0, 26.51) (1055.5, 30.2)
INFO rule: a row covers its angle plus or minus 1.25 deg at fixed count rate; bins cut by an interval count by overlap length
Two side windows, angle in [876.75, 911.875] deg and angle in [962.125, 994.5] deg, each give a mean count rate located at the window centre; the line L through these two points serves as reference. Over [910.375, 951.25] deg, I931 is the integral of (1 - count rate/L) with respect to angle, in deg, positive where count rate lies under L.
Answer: 2.1 deg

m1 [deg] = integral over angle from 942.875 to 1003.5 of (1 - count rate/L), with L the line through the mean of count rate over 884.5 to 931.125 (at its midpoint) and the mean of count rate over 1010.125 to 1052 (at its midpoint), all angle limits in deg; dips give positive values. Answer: -3.1 deg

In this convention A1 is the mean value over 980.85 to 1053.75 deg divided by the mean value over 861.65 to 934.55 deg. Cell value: 0.94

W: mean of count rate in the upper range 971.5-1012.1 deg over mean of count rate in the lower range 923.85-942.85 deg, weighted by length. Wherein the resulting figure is 1.03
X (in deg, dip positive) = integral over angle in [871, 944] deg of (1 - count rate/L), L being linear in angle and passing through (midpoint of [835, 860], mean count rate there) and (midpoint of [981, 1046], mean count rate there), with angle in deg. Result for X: -3.9 deg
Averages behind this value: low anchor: 30.3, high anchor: 31.1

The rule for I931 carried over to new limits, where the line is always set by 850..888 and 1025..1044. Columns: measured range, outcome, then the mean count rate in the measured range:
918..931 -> 0.9 deg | 30.6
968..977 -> 0.1 deg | 31.4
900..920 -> 1.2 deg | 31.4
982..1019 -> -0.7 deg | 31.7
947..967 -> -0.3 deg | 32.7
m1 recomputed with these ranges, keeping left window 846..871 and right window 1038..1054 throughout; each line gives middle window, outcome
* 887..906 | 0.1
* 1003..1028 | -0.8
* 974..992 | -1.3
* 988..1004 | -1.2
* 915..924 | 0.3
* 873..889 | -1.3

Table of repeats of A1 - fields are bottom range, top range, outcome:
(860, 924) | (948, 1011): 0.97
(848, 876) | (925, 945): 0.92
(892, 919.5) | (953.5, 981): 1.03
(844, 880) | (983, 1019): 0.95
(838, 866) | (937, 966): 1.03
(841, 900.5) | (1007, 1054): 0.90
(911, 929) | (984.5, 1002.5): 1.06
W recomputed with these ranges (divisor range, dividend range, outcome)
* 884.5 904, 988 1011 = 0.97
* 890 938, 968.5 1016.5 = 1.02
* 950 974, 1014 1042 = 0.93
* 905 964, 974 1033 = 1.00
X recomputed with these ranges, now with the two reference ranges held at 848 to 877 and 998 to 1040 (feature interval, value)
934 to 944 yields 0.3 deg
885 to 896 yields 0.1 deg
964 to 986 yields -0.4 deg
